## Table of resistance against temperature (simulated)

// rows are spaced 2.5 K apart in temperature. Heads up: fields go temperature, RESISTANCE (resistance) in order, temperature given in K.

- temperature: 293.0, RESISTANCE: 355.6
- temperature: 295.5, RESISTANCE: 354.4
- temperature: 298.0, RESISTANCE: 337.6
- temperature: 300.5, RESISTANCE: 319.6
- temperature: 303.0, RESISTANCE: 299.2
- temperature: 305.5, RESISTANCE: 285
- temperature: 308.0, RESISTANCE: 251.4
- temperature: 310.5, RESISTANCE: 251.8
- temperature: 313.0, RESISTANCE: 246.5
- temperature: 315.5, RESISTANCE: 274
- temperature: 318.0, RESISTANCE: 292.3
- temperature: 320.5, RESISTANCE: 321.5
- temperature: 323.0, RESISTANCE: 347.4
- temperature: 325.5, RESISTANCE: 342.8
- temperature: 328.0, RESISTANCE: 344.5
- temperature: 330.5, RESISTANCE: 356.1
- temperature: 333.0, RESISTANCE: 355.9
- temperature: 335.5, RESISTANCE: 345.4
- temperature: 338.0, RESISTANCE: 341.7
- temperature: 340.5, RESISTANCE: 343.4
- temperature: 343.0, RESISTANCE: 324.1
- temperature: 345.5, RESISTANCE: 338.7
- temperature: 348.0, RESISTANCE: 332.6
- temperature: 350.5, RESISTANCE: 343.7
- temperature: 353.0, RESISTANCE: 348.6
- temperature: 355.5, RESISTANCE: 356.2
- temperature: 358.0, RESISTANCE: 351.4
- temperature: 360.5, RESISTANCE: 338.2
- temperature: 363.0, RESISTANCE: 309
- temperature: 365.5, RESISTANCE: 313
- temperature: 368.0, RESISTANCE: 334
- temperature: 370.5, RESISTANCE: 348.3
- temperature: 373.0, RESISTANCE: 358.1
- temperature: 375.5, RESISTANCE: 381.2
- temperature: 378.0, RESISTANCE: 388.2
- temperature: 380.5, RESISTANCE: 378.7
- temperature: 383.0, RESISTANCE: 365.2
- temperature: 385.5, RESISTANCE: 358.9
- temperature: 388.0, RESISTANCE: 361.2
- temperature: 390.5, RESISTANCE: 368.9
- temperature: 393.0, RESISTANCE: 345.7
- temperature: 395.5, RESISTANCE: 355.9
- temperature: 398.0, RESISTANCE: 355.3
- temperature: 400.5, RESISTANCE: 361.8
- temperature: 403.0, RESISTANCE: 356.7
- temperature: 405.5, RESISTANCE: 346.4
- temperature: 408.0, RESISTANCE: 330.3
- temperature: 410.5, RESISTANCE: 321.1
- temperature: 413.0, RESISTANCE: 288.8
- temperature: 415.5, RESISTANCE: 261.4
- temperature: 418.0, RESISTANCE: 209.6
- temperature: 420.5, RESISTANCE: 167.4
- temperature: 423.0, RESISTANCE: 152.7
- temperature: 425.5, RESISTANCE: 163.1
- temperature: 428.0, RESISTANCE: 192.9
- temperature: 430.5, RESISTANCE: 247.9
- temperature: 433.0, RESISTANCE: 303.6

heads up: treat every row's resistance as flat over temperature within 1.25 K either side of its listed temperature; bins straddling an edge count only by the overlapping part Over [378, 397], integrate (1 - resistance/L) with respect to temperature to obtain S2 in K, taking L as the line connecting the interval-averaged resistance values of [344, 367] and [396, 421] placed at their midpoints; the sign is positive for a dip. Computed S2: -2.7 K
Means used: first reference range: 337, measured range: 364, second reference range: 306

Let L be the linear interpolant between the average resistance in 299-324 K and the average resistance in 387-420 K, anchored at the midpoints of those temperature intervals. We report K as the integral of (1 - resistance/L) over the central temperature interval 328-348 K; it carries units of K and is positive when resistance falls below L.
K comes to -3.0 K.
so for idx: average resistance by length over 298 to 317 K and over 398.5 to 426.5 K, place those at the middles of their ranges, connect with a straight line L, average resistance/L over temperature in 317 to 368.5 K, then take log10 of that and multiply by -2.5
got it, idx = -0.21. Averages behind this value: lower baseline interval 280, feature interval 337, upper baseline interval 272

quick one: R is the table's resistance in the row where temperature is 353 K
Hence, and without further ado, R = 348.6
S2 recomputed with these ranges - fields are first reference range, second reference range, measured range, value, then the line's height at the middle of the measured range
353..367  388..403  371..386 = -1.05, 347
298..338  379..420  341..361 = -1.39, 320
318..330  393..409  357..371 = 0.50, 343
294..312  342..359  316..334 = -0.82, 320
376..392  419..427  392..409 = -4.23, 283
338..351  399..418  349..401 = -4.18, 327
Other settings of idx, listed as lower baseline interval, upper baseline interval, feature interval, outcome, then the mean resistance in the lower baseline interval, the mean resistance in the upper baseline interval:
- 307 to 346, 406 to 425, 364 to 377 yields -0.22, 317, 248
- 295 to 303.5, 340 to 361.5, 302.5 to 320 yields 0.21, 328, 342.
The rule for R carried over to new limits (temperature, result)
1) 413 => 288.8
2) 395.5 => 355.9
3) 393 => 345.7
